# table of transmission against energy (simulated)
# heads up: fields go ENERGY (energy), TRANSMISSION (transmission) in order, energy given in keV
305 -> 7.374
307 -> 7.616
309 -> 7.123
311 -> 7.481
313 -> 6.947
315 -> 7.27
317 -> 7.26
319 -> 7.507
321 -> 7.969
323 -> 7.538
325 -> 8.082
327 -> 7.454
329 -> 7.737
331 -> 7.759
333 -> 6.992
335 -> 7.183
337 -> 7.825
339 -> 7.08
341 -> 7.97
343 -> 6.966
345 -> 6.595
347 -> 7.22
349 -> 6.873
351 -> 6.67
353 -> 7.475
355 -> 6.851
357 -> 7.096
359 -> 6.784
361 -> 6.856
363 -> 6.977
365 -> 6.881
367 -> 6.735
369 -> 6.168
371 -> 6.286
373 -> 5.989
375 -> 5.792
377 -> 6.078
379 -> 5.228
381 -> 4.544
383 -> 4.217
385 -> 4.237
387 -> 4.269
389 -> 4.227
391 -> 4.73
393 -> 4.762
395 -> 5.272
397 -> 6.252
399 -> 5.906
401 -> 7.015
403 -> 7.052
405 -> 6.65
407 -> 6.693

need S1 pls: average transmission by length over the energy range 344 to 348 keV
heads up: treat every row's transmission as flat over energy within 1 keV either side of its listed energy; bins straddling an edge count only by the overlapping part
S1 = 6.91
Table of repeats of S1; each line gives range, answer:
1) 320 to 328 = 7.76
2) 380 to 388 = 4.32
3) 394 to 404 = 6.3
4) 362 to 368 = 6.86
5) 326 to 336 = 7.42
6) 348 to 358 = 6.99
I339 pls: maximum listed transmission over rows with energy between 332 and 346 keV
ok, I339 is 7.97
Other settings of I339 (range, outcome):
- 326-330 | 7.737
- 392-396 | 5.272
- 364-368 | 6.881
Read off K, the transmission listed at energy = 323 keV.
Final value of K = 7.538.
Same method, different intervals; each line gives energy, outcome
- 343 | 6.966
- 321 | 7.969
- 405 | 6.65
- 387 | 4.269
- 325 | 8.082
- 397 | 6.252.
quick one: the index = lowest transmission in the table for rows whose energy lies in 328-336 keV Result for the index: 6.992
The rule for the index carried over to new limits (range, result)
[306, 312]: 7.123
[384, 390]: 4.227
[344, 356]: 6.595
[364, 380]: 5.228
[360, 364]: 6.856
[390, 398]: 4.73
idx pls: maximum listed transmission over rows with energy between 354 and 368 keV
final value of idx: 7.096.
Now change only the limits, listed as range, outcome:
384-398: 6.252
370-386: 6.286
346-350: 7.22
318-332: 8.082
